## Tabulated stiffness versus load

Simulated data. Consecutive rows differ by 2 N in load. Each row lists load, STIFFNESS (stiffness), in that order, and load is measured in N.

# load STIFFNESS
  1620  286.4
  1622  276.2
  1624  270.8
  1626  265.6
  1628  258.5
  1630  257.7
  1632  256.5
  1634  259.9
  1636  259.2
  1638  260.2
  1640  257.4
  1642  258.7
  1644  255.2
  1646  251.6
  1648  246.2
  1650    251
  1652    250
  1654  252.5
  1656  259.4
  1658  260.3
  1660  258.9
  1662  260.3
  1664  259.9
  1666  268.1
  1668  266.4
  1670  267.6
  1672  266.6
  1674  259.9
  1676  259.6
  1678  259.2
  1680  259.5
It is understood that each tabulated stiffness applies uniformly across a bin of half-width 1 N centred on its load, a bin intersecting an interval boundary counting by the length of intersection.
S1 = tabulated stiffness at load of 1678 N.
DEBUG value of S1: 259.2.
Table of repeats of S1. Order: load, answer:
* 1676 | 259.6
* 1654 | 252.5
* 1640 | 257.4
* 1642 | 258.7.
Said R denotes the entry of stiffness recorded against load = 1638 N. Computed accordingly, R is 260.2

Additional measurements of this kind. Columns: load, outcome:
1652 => 250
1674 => 259.9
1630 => 257.7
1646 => 251.6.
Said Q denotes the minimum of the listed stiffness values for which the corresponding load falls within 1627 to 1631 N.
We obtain 257.7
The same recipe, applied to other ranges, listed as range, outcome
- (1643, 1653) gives 246.2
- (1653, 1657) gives 252.5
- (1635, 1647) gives 251.6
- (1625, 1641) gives 256.5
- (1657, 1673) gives 258.9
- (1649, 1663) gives 250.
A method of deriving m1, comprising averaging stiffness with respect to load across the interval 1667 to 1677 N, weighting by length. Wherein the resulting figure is 264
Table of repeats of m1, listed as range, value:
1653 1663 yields 258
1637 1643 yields 259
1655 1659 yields 260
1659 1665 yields 260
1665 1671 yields 267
